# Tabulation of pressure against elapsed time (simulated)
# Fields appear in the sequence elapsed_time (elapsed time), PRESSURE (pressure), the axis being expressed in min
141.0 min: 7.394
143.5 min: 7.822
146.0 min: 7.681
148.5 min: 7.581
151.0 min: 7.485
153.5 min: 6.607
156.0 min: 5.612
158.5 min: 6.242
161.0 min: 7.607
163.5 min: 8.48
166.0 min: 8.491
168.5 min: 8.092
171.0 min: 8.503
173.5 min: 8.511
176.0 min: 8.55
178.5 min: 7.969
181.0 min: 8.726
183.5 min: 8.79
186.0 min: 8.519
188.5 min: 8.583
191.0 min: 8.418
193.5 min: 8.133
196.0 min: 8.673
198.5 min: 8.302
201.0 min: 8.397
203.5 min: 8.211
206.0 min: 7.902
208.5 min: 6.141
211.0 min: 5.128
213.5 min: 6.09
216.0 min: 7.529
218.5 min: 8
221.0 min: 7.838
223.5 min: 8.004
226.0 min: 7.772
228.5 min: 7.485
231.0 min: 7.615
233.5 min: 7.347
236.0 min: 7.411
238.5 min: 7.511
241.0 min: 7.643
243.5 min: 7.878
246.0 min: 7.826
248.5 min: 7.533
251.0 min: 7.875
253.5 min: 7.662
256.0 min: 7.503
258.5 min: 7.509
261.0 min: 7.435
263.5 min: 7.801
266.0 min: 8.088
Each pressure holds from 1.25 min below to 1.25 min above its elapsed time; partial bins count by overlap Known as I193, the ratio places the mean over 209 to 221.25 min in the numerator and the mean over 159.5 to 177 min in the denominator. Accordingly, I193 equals 0.82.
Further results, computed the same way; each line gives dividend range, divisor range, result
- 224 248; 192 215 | 1.02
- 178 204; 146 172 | 1.13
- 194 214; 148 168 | 1.02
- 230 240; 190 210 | 0.94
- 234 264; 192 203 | 0.91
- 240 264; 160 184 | 0.92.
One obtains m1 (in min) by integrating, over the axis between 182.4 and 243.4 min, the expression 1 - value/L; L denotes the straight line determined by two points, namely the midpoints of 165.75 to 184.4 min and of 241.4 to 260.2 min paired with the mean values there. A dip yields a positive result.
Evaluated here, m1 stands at 2.6 min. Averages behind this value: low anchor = 8.45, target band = 7.73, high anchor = 7.68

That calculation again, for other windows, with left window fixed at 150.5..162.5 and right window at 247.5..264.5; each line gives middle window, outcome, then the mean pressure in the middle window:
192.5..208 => -2.33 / 8.17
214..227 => -0.79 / 7.73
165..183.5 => -4.23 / 8.43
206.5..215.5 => 1.37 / 6.11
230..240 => -0.07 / 7.47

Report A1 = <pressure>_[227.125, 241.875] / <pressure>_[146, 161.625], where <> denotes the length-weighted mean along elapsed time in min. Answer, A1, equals 1.09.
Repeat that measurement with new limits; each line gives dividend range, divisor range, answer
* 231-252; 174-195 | 0.90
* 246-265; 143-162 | 1.08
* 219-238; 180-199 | 0.90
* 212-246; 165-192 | 0.89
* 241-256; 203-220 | 1.11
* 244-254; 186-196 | 0.92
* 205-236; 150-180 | 0.94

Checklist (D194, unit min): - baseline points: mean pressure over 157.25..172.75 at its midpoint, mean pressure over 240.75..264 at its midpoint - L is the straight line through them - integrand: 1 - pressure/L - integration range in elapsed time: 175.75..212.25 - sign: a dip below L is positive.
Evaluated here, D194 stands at -0.8 min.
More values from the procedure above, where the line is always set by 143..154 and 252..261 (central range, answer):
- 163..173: -1.22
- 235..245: -0.11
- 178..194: -2.12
